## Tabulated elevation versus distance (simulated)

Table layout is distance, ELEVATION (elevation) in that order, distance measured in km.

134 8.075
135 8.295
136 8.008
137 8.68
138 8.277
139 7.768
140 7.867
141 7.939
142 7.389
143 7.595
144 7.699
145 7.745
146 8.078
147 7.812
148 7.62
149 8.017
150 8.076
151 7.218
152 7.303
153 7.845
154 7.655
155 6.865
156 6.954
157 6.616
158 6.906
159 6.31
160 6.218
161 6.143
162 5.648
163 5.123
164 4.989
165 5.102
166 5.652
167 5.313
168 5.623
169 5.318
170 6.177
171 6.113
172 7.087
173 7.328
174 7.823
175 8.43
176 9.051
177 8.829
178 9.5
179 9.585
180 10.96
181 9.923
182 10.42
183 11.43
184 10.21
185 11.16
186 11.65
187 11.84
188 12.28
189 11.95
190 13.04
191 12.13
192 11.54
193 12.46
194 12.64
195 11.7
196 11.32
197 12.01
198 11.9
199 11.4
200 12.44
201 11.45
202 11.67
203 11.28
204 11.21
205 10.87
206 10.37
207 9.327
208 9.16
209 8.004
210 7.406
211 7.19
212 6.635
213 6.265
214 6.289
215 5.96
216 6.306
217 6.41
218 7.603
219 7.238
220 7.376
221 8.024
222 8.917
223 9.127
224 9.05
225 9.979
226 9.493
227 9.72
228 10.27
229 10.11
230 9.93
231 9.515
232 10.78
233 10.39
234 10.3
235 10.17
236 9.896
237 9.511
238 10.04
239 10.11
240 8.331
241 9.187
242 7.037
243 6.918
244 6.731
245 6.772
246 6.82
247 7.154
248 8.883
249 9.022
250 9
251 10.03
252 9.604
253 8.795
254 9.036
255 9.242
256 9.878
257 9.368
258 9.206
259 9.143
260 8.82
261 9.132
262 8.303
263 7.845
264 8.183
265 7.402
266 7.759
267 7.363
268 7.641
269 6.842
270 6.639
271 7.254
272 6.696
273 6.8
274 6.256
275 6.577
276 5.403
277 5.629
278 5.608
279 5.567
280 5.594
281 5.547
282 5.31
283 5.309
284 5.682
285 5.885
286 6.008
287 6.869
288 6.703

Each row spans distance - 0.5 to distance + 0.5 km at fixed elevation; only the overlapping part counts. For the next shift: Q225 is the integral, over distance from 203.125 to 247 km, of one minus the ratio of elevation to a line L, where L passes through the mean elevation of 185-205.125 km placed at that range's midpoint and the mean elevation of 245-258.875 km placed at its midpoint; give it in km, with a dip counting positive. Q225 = 6.8 km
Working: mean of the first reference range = 11.8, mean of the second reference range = 8.85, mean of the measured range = 8.63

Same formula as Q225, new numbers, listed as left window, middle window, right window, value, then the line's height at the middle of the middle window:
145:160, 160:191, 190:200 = 4.9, 9.86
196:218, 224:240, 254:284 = -2.8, 8.43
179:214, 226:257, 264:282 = -3.4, 8.22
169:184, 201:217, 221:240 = 1.3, 9.34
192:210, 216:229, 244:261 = 1.9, 10.1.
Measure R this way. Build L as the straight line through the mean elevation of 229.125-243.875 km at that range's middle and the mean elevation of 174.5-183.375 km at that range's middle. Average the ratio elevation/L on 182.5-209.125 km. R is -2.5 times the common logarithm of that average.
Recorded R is -0.180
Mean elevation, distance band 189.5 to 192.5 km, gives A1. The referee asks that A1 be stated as 12.2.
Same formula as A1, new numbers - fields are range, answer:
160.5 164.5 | 5.48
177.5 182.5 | 10.1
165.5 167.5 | 5.48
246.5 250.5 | 8.51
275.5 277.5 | 5.52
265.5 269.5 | 7.4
